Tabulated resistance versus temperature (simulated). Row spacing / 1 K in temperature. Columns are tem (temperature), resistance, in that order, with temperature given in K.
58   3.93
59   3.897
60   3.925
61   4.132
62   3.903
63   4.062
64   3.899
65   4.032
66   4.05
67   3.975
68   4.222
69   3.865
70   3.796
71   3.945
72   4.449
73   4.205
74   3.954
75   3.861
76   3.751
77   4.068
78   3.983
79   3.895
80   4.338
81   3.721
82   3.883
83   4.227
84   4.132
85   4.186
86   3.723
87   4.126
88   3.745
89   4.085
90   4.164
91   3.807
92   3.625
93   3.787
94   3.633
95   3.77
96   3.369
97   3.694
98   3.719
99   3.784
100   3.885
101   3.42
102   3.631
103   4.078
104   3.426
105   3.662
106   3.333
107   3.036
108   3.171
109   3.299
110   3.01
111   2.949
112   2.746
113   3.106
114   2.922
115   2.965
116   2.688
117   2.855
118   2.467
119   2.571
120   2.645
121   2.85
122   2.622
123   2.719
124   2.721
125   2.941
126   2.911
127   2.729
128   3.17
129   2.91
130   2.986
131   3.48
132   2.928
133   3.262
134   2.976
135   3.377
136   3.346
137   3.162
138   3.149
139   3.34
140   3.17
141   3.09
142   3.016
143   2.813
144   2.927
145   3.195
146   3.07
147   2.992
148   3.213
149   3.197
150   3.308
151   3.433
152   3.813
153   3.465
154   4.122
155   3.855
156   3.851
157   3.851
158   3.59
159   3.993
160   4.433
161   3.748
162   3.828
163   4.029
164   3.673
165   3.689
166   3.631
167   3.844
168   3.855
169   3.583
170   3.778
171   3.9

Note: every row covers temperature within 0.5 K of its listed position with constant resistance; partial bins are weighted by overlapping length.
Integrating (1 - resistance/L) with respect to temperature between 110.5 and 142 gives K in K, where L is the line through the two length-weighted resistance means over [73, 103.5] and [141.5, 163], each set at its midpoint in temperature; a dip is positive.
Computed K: 6.0 K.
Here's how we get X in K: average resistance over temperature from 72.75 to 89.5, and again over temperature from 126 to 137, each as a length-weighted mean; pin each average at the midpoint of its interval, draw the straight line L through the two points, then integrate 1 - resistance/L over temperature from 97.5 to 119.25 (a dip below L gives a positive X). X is 1.86 K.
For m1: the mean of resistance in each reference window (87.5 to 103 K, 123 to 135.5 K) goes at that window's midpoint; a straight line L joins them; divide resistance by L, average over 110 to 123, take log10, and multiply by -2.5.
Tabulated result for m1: 0.18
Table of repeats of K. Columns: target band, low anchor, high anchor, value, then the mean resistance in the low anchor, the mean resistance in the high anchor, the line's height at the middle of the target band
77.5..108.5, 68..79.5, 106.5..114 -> -2.6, 3.99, 3.04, 3.49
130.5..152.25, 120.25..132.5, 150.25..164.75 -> 1.0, 2.91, 3.82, 3.35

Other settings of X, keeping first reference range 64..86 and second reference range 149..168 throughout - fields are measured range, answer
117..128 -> 3.2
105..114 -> 1.9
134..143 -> 1.5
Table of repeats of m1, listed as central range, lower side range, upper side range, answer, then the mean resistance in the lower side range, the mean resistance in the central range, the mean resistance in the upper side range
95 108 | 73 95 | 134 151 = 0.04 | 3.94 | 3.58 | 3.15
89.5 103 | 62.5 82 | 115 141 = -0.05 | 4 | 3.73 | 2.96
